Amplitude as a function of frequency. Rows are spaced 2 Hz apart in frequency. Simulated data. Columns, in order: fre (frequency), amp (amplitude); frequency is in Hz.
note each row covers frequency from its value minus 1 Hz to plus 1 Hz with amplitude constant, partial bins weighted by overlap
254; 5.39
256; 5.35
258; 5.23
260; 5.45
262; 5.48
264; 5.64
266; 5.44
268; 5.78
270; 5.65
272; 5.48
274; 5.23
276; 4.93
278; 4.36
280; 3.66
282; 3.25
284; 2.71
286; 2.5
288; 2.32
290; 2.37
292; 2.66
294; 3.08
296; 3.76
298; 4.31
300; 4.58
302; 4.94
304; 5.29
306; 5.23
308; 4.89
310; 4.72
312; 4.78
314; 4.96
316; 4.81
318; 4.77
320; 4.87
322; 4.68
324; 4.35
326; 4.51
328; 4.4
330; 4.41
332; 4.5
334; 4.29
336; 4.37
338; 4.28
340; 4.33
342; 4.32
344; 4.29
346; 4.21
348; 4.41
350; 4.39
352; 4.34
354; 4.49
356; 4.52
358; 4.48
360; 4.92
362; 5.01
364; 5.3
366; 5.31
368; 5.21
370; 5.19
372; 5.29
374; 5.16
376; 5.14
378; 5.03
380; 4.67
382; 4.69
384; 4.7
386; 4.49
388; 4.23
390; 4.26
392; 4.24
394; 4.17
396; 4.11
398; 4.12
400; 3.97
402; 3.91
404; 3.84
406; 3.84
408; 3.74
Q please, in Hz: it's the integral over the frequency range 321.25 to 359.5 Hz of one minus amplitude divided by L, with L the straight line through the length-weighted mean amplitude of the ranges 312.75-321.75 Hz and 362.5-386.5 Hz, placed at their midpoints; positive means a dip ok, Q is 4.0 Hz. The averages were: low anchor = 4.84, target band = 4.4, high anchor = 5.03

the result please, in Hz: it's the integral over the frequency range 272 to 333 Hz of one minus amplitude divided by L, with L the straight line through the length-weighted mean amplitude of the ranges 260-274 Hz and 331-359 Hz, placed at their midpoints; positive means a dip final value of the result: 9.32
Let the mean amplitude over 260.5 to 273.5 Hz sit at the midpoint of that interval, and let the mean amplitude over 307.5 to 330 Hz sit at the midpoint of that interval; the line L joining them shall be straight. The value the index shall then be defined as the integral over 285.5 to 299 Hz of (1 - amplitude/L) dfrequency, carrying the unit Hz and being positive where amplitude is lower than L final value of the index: 5.5 Hz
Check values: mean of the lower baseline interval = 5.56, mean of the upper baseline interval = 4.69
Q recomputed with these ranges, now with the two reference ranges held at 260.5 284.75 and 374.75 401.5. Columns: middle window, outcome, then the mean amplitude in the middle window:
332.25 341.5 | 0.6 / 4.33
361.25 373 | -1.8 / 5.22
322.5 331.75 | 0.4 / 4.44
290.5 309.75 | 1.9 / 4.27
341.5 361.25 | 0.5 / 4.45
